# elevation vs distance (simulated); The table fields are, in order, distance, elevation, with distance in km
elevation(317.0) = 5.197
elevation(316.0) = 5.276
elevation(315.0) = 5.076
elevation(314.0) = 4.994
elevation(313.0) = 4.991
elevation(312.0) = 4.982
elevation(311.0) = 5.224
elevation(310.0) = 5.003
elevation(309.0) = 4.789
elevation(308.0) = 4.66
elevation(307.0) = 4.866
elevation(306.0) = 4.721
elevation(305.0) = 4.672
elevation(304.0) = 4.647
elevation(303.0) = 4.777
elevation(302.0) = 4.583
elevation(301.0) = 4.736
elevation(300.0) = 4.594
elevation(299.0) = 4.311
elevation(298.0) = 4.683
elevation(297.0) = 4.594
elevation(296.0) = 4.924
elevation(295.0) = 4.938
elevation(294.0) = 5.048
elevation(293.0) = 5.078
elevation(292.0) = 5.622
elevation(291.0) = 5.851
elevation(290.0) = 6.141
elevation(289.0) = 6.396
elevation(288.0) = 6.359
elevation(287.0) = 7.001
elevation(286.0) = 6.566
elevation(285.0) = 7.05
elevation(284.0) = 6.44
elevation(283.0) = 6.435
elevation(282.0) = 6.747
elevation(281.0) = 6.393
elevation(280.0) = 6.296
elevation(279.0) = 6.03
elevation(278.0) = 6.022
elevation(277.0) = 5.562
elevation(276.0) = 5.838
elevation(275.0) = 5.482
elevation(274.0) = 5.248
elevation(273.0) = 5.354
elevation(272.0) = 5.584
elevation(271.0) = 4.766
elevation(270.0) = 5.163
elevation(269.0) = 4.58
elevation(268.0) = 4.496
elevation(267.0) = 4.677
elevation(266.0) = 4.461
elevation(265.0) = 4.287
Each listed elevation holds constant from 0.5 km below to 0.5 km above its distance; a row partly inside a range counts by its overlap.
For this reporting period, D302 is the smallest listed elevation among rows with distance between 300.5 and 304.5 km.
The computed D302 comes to 4.583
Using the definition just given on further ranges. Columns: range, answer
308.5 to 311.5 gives 4.789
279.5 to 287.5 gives 6.296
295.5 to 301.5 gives 4.311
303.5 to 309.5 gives 4.647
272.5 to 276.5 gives 5.248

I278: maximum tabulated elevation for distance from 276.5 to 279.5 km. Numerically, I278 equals 6.03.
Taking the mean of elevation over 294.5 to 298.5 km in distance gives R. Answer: 4.78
